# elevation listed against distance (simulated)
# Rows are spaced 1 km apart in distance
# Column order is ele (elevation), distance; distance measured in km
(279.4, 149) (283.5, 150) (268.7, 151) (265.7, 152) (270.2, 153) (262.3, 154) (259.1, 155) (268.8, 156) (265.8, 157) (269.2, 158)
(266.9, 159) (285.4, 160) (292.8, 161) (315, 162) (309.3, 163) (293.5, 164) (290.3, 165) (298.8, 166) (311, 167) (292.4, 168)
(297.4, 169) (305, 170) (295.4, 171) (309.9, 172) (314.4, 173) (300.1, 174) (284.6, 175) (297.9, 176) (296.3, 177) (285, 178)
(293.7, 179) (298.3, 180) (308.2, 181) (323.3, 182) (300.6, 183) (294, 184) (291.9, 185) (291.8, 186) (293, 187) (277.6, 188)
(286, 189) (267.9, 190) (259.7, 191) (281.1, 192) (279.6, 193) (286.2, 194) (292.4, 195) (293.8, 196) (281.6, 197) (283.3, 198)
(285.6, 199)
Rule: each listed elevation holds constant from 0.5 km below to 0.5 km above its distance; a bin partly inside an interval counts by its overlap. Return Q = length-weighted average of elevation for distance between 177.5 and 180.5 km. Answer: 292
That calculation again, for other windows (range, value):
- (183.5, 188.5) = 290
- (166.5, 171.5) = 300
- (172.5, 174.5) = 307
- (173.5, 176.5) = 294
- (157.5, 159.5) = 268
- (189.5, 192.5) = 270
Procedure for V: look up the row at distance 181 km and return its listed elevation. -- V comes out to 308.2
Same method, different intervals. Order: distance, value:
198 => 283.3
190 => 267.9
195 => 292.4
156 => 268.8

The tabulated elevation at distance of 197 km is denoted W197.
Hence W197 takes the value 281.6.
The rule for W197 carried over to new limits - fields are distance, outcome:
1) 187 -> 293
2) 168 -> 292.4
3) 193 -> 279.6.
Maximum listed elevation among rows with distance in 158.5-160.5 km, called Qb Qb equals 285.4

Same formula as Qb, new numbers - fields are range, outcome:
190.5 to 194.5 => 286.2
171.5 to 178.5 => 314.4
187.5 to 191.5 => 286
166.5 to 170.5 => 311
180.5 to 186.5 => 323.3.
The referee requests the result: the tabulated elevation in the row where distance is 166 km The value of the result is 298.8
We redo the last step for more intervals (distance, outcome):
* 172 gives 309.9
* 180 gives 298.3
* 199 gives 285.6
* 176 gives 297.9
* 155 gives 259.1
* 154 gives 262.3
